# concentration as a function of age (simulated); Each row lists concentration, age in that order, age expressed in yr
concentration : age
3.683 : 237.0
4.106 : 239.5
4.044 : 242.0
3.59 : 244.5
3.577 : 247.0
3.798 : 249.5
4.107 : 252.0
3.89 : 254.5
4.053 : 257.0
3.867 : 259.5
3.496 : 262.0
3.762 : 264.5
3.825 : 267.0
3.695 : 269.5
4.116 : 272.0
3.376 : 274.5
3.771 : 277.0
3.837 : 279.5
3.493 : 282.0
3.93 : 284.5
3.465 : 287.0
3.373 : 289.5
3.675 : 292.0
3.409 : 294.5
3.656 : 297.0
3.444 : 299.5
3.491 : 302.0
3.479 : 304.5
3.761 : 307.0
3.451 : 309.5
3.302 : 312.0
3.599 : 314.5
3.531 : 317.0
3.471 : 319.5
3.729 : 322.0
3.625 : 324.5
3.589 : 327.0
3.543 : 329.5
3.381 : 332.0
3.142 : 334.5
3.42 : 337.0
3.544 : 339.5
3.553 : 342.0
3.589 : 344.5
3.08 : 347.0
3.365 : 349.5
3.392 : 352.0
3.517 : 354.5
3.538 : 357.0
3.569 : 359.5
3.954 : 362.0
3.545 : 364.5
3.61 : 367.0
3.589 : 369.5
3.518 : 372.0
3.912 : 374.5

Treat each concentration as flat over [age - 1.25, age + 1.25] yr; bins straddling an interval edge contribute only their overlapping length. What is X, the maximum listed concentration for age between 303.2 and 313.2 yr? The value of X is 3.761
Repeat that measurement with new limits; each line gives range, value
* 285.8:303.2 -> 3.675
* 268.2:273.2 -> 4.116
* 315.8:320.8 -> 3.531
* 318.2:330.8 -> 3.729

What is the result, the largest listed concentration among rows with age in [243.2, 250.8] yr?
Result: 3.798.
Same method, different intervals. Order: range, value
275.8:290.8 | 3.93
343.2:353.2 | 3.589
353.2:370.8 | 3.954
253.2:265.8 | 4.053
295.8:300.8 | 3.656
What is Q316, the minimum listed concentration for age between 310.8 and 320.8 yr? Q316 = 3.302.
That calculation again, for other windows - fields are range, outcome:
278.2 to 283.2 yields 3.493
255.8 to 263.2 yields 3.496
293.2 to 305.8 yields 3.409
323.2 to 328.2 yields 3.589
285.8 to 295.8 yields 3.373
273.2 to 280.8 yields 3.376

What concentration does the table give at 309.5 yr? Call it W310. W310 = 3.451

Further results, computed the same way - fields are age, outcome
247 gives 3.577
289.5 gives 3.373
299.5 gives 3.444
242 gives 4.044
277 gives 3.771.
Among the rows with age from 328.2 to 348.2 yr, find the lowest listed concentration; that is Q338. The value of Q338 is 3.08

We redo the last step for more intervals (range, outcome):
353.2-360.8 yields 3.517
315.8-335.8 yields 3.142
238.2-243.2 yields 4.044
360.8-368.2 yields 3.545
